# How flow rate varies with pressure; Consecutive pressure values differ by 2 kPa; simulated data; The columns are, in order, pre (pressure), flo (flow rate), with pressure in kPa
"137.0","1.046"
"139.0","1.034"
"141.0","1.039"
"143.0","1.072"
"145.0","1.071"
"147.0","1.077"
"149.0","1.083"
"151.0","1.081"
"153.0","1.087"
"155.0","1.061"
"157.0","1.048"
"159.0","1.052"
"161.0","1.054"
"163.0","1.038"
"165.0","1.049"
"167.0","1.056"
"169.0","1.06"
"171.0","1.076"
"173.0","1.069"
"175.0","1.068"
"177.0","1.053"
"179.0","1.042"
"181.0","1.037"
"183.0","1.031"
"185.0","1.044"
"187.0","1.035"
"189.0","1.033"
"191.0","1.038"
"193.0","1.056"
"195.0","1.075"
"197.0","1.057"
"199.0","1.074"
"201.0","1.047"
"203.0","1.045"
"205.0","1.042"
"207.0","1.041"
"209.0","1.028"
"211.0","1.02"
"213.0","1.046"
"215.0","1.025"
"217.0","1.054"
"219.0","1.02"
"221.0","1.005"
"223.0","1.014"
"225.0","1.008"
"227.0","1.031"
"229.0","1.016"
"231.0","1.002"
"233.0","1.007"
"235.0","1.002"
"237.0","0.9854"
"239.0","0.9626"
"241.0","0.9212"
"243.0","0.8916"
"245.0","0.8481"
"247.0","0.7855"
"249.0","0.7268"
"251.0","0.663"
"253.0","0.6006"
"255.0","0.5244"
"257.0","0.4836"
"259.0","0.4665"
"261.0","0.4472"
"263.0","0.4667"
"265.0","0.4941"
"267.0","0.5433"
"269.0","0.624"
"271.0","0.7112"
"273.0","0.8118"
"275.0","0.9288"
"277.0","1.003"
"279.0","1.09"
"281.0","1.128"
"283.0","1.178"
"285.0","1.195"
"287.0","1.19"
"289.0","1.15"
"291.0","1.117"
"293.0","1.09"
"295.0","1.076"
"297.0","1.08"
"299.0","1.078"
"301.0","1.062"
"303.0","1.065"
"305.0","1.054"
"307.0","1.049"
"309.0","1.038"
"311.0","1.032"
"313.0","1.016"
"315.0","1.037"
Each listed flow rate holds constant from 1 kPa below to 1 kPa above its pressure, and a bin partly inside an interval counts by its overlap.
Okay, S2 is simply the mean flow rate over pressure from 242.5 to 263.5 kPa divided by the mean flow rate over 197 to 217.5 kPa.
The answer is 0.60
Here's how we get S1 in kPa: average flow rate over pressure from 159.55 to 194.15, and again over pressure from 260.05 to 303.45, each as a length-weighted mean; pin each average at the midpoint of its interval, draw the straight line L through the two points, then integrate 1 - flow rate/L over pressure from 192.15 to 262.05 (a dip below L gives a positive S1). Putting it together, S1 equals 5.8 kPa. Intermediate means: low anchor 1.05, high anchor 0.932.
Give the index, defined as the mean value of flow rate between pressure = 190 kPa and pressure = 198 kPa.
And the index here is 1.06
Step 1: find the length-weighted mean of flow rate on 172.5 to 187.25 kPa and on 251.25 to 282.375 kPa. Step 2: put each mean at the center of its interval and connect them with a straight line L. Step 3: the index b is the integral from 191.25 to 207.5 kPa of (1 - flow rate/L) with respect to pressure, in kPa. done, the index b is -1.5 kPa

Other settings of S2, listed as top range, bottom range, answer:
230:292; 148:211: 0.79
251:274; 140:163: 0.53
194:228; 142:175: 0.97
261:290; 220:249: 0.92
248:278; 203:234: 0.62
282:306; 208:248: 1.13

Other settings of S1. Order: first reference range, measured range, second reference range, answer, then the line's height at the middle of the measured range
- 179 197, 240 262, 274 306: 8.29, 1.07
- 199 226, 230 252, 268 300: 2.99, 1.03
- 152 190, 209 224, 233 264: -2.87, 0.862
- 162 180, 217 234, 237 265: -4.57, 0.8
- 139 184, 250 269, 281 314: 9.77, 1.08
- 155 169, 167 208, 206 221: -0.39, 1.04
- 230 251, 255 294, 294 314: 5.97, 0.984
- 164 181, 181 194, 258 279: -0.55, 0.997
